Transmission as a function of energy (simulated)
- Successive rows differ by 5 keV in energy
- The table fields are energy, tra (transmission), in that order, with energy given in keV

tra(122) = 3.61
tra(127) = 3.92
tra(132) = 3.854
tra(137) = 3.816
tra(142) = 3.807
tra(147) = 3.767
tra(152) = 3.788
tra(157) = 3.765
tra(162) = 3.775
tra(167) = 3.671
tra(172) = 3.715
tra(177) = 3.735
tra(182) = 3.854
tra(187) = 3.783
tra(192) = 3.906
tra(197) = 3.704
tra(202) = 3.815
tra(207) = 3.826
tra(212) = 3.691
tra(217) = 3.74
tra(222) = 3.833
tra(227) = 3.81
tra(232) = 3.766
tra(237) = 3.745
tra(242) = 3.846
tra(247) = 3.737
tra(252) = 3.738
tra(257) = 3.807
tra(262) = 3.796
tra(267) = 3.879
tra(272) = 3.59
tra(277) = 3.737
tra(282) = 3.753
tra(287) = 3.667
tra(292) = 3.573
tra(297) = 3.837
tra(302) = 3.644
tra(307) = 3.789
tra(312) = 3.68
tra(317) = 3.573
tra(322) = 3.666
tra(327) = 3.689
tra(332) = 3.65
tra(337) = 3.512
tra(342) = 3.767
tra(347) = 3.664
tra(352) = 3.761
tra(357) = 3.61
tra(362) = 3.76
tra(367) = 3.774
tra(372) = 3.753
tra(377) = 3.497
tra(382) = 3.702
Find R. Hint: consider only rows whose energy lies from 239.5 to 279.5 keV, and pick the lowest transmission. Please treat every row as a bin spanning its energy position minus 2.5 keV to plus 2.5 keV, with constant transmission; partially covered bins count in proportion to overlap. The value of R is 3.59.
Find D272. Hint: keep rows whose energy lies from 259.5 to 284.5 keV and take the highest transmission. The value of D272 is 3.879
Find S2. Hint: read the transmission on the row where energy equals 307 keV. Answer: 3.789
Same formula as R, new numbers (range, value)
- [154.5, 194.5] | 3.671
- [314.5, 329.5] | 3.573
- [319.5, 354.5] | 3.512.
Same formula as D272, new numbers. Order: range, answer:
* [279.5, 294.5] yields 3.753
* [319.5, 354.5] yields 3.767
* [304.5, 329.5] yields 3.789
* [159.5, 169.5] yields 3.775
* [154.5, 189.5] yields 3.854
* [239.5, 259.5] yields 3.846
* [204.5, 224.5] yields 3.833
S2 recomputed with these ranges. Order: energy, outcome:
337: 3.512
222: 3.833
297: 3.837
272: 3.59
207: 3.826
